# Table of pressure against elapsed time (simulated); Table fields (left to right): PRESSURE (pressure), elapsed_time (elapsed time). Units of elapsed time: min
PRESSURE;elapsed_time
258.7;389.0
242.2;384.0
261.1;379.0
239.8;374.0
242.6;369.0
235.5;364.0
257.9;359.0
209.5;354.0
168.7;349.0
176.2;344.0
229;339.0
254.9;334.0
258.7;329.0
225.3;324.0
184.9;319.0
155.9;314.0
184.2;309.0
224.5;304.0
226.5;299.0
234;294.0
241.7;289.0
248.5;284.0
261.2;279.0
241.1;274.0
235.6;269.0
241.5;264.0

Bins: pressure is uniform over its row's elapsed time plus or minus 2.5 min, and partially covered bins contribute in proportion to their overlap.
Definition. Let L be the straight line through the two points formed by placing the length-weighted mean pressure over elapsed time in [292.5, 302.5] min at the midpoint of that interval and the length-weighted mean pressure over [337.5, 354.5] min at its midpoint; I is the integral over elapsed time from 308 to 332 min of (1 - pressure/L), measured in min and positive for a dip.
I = 0.8 min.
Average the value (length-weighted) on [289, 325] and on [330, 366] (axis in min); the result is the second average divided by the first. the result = 1.07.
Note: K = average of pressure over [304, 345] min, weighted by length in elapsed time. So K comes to 211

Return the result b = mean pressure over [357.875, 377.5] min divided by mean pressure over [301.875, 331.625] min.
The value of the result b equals 1.19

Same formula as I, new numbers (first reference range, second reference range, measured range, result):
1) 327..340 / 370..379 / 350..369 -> 1.31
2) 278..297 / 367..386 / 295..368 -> 9.20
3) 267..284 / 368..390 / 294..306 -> 0.96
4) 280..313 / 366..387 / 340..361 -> 3.15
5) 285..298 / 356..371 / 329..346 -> 1.04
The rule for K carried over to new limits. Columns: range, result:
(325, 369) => 225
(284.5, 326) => 211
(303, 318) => 184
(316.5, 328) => 212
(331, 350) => 212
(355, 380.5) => 245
